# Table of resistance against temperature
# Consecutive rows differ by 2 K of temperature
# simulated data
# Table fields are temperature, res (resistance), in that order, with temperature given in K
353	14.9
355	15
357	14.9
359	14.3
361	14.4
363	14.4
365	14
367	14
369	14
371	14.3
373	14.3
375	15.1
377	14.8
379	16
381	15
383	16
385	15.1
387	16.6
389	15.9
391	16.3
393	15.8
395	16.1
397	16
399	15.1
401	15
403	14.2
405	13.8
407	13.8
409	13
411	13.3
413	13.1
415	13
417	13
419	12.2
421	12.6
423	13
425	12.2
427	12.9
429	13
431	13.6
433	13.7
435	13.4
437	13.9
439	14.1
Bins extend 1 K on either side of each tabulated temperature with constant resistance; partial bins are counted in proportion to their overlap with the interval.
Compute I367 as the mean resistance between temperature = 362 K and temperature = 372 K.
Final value 14.1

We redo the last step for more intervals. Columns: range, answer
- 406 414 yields 13.3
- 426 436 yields 13.3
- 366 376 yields 14.3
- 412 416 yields 13.1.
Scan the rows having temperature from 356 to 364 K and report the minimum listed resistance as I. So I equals 14.3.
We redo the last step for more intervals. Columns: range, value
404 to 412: 13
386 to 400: 15.1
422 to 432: 12.2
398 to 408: 13.8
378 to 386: 15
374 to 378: 14.8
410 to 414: 13.1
